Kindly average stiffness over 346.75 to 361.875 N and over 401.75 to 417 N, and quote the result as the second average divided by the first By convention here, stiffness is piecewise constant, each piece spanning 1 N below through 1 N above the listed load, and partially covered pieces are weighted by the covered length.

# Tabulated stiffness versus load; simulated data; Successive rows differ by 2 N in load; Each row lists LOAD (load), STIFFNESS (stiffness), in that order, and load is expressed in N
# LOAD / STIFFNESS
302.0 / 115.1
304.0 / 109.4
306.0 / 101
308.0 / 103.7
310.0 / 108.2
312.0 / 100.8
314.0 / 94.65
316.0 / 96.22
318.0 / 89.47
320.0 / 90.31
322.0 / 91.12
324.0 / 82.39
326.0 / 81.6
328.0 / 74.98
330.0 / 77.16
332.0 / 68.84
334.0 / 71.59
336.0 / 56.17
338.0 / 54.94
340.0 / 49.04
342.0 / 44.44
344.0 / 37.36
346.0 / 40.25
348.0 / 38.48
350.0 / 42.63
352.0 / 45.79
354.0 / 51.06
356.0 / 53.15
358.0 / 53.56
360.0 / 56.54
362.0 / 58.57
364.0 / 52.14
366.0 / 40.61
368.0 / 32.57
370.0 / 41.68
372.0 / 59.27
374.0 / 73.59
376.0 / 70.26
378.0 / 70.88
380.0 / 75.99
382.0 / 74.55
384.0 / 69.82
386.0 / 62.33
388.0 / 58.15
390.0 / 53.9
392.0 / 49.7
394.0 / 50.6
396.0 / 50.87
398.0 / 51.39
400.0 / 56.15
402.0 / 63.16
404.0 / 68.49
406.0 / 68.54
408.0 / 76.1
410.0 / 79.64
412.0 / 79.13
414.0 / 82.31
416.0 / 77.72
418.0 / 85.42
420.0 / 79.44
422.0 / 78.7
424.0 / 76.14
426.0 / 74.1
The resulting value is 1.52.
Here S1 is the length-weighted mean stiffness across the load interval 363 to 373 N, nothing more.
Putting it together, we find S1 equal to 45.3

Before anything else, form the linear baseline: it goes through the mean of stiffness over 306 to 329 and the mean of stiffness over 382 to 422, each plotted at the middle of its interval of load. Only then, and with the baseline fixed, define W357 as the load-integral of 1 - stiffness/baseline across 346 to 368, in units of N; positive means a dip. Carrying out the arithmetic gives 8.9 N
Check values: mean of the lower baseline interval 92.5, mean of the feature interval 48.1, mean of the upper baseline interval 67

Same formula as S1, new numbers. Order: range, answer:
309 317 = 100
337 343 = 49.5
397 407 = 61.5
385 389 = 60.2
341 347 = 40.7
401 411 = 71.2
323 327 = 82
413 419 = 81.8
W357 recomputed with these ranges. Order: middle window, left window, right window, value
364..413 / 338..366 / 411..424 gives 3.3 N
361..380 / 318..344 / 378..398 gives 2.0 N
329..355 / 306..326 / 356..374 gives 7.2 N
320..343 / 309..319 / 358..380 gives 4.3 N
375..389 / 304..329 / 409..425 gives 2.6 N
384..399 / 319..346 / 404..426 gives 3.9 N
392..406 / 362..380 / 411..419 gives 3.0 N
